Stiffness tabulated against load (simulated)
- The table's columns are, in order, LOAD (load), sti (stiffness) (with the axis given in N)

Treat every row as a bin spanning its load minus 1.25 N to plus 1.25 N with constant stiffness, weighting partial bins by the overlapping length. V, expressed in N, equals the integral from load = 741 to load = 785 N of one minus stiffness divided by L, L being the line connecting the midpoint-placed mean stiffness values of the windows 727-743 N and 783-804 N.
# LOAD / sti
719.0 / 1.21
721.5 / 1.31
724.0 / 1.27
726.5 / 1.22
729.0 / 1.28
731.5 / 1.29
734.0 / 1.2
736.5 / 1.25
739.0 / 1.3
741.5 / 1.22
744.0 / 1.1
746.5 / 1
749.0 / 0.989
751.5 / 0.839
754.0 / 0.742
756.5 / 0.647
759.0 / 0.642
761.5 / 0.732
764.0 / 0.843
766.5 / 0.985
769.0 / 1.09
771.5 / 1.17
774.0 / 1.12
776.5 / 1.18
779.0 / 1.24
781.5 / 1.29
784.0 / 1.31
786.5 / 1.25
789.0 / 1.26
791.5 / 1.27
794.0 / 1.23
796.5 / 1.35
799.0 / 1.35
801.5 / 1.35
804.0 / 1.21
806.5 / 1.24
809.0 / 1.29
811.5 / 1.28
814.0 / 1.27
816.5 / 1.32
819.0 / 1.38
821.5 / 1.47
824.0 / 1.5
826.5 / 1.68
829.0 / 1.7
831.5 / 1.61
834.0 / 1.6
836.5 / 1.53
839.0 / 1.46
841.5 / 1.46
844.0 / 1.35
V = 9.3 N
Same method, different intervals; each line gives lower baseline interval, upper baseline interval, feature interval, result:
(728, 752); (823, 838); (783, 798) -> 1.3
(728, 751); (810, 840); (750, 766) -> 6.2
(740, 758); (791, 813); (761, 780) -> 0.5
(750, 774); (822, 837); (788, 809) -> -0.4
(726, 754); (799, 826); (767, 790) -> 0.7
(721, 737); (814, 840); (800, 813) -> 1.6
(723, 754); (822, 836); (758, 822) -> 9.8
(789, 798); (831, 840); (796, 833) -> 0.4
